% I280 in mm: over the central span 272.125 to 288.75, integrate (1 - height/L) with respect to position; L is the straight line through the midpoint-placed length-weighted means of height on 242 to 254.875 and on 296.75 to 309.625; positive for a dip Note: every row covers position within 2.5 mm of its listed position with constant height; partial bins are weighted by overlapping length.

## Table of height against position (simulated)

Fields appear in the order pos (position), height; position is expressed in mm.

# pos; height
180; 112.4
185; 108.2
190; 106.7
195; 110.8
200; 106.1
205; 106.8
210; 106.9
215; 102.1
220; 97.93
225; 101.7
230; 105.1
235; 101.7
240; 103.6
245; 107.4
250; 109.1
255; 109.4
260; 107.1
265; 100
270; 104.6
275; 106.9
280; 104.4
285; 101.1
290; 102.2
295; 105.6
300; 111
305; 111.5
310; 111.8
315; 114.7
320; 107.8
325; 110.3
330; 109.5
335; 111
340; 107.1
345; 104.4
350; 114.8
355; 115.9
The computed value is 0.9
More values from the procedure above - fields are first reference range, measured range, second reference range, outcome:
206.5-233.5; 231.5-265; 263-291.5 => -0.9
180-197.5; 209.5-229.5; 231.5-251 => 0.9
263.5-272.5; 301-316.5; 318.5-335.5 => -0.7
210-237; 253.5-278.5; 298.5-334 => 0.2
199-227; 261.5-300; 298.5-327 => 1.6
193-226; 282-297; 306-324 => 0.9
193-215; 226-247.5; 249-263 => 0.7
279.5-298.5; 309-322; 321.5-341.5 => -0.5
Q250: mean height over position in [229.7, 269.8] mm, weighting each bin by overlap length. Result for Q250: 105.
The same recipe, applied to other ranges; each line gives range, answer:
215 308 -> 105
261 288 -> 104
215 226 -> 100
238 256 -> 107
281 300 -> 104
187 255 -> 105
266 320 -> 107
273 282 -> 106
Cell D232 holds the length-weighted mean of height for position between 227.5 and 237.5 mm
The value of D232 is 103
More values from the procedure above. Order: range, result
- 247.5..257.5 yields 109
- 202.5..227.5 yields 103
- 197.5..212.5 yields 107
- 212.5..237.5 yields 102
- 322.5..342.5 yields 109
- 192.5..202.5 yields 108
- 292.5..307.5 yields 109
